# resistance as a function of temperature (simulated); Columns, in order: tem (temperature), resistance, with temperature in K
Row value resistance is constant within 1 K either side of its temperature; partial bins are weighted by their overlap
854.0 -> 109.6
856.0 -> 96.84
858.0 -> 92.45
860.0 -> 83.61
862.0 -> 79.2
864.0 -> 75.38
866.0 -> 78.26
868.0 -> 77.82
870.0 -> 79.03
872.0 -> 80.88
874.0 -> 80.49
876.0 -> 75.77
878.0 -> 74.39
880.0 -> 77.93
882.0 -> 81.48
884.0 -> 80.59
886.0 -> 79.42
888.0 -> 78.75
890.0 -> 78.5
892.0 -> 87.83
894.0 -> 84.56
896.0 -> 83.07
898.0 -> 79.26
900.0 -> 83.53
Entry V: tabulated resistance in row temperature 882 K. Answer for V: 81.48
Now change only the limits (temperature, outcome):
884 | 80.59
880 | 77.93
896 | 83.07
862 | 79.2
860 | 83.61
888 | 78.75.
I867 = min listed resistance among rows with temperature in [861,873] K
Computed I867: 75.38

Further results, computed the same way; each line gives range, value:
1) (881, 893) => 78.5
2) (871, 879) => 74.39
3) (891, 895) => 84.56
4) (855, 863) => 79.2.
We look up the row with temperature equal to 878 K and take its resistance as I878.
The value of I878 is 74.39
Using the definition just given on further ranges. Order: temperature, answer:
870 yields 79.03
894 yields 84.56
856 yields 96.84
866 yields 78.26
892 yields 87.83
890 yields 78.5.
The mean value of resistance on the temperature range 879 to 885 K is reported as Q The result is 80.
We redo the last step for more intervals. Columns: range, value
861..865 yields 77.3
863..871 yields 77.6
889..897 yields 83.5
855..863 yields 88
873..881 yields 77.1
